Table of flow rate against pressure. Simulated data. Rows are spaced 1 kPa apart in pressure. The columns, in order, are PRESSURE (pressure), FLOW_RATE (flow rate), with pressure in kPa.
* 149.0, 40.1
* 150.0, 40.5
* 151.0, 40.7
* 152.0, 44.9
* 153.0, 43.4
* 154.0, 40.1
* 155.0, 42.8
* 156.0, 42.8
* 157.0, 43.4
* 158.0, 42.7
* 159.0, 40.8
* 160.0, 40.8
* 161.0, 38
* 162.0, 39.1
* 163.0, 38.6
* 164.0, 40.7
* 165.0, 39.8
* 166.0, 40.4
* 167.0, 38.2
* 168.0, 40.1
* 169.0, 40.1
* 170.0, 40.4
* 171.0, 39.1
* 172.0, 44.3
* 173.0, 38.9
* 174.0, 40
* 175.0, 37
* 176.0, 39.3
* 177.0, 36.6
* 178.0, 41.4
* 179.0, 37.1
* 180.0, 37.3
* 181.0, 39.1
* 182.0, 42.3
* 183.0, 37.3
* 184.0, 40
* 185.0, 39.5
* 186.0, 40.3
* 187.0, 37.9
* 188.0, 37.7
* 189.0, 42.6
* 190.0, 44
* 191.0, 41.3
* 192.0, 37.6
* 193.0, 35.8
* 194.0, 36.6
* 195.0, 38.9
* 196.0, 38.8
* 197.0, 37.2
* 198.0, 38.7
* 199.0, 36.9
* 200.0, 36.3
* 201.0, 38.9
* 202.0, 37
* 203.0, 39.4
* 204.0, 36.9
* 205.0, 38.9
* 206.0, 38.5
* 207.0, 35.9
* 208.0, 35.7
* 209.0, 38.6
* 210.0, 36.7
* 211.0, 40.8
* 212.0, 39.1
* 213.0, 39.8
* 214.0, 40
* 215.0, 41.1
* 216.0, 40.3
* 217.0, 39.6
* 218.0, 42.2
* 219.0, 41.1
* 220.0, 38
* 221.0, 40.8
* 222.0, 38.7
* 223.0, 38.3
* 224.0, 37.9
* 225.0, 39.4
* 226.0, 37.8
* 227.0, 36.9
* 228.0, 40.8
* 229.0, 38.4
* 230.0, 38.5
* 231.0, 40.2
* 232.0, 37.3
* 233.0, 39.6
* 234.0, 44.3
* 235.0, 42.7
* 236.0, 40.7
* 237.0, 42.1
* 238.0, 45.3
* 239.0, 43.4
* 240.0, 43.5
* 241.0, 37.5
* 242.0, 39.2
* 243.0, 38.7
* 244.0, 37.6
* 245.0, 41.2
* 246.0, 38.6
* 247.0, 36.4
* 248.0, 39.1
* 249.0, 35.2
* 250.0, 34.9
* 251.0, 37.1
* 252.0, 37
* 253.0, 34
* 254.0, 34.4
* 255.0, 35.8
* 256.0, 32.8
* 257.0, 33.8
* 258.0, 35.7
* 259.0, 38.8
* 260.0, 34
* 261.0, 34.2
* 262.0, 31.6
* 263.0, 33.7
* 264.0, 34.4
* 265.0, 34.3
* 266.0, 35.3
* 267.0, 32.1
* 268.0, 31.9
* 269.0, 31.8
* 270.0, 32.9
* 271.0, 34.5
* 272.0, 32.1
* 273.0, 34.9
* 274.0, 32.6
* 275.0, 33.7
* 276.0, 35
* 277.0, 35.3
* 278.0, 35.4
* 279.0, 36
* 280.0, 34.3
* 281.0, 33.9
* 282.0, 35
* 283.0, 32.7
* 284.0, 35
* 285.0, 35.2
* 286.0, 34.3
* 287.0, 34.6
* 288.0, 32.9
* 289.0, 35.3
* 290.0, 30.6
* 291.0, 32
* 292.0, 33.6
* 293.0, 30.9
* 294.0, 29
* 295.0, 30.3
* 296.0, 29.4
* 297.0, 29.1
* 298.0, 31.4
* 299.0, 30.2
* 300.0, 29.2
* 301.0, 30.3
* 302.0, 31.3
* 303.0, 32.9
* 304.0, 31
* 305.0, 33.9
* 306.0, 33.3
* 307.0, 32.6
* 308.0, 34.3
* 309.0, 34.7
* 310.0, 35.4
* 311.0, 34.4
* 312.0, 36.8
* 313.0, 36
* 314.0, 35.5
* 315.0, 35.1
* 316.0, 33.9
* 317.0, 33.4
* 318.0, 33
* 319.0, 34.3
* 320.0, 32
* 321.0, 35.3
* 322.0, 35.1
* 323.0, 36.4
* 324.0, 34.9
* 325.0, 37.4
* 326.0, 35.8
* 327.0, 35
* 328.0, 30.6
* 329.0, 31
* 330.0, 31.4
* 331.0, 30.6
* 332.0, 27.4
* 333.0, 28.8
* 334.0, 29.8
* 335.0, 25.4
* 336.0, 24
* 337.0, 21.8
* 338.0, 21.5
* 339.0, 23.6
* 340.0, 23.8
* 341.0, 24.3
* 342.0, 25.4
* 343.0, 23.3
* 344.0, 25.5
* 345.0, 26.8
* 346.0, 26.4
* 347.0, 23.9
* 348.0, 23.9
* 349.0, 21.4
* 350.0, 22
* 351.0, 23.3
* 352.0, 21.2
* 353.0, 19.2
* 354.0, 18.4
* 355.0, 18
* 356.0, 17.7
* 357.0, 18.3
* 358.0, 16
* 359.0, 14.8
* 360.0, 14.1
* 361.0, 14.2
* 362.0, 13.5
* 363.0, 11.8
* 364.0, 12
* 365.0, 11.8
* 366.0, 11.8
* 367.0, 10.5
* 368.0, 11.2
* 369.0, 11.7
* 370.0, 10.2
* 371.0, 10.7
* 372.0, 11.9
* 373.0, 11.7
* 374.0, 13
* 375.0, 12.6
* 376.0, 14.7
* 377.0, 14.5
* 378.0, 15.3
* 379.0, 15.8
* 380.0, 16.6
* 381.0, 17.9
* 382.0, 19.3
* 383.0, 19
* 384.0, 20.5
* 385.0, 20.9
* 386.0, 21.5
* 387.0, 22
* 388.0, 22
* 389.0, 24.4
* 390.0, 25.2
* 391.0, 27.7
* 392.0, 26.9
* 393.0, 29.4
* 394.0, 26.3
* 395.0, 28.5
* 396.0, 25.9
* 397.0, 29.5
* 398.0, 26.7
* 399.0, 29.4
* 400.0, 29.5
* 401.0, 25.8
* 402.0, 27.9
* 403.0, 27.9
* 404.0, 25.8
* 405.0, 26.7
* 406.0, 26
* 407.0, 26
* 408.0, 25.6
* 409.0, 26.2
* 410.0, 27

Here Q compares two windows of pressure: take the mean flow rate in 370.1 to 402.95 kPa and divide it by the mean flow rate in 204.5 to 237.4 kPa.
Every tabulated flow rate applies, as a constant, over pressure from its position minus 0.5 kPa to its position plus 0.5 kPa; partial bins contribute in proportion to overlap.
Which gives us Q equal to 0.5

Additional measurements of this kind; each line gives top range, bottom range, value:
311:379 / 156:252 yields 0.59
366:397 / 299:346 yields 0.60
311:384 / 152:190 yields 0.57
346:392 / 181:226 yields 0.44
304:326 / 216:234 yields 0.88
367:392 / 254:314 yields 0.51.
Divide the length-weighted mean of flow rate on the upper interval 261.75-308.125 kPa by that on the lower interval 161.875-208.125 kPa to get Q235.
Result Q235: 0.8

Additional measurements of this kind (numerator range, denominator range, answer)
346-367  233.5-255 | 0.45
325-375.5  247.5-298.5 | 0.61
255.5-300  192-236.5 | 0.86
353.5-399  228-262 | 0.47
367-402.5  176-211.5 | 0.53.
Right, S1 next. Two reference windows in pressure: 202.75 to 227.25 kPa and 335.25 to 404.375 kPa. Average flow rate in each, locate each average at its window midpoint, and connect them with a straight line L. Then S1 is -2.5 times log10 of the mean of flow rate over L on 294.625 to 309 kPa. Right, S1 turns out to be -0.11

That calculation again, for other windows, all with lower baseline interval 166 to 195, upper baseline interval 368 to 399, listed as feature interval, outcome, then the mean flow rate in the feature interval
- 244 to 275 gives -0.102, 34.9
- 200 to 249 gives -0.127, 39.4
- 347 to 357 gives 0.110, 20.6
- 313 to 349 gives -0.185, 29.6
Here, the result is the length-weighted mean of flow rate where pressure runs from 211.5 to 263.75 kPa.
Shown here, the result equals 38.4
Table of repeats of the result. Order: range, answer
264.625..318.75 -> 33.2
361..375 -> 11.8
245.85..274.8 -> 34.6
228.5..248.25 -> 40.2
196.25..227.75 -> 38.6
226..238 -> 40.3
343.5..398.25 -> 18.9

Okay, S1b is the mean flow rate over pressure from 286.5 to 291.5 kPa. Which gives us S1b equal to 33.1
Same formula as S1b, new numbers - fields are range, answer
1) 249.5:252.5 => 36.3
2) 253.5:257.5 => 34.2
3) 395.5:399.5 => 27.9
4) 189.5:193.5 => 39.7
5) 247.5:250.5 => 36.4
